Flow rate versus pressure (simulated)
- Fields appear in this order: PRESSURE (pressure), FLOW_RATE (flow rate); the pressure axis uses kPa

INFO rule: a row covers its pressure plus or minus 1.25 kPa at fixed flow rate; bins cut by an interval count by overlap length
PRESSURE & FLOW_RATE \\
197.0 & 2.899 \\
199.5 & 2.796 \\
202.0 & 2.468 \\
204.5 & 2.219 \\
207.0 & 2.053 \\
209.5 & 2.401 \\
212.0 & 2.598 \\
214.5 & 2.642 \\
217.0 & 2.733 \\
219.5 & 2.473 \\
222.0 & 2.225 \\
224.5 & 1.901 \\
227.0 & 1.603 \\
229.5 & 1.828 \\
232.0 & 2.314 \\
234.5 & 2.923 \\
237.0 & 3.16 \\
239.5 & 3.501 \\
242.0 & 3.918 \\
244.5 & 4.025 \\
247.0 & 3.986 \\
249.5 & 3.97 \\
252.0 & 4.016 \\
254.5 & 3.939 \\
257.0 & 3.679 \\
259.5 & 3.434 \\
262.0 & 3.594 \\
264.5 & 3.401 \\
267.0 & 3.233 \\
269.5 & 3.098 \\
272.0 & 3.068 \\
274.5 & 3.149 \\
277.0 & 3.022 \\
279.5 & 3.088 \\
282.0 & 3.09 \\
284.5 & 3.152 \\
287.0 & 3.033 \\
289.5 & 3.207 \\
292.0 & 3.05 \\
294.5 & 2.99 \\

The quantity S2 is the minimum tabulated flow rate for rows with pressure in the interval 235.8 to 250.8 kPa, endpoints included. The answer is 3.16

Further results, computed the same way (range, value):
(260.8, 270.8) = 3.098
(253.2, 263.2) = 3.434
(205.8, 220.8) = 2.053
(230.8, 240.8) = 2.314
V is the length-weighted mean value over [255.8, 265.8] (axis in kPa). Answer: 3.52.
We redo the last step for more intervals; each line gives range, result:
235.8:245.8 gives 3.66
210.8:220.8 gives 2.61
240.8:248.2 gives 3.98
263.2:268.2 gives 3.32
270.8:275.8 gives 3.11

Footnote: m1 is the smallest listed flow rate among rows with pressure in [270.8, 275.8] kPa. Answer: 3.068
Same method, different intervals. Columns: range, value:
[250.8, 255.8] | 3.939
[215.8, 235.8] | 1.603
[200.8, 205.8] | 2.219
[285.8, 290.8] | 3.033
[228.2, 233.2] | 1.828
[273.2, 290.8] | 3.022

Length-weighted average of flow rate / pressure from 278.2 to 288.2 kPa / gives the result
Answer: 3.09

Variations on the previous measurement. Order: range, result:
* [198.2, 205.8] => 2.49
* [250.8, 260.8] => 3.76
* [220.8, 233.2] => 1.97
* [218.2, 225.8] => 2.2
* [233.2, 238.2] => 3.03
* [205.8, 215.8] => 2.43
